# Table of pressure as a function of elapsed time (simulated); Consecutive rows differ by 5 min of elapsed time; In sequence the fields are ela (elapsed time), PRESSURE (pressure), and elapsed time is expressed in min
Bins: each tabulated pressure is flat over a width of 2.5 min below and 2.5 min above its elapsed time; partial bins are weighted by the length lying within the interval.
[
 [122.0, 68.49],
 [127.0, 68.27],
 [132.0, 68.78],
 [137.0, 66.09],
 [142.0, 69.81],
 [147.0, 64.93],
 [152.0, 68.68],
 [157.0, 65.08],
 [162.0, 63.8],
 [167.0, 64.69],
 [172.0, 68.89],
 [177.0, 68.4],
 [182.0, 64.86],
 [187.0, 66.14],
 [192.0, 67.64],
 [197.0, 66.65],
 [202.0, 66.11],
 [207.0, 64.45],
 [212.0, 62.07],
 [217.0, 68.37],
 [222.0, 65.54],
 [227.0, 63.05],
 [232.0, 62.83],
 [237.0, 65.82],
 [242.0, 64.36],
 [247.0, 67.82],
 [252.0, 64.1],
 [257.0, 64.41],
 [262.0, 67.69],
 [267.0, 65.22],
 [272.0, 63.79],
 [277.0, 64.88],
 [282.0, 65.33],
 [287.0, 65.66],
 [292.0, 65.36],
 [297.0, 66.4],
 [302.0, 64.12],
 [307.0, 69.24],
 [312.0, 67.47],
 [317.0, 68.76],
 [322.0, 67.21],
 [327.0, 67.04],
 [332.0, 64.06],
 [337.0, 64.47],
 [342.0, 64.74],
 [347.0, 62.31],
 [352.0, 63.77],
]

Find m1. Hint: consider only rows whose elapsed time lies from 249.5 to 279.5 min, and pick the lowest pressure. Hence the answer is 63.79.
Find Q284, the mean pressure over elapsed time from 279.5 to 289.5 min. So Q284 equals 65.5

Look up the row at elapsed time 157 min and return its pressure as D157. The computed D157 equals 65.08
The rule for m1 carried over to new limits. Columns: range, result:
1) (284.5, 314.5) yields 64.12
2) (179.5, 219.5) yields 62.07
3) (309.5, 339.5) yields 64.06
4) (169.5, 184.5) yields 64.86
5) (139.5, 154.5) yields 64.93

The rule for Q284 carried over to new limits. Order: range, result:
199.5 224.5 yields 65.3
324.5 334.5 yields 65.5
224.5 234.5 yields 62.9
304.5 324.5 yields 68.2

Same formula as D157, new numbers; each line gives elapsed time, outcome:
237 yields 65.82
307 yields 69.24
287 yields 65.66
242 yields 64.36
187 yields 66.14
